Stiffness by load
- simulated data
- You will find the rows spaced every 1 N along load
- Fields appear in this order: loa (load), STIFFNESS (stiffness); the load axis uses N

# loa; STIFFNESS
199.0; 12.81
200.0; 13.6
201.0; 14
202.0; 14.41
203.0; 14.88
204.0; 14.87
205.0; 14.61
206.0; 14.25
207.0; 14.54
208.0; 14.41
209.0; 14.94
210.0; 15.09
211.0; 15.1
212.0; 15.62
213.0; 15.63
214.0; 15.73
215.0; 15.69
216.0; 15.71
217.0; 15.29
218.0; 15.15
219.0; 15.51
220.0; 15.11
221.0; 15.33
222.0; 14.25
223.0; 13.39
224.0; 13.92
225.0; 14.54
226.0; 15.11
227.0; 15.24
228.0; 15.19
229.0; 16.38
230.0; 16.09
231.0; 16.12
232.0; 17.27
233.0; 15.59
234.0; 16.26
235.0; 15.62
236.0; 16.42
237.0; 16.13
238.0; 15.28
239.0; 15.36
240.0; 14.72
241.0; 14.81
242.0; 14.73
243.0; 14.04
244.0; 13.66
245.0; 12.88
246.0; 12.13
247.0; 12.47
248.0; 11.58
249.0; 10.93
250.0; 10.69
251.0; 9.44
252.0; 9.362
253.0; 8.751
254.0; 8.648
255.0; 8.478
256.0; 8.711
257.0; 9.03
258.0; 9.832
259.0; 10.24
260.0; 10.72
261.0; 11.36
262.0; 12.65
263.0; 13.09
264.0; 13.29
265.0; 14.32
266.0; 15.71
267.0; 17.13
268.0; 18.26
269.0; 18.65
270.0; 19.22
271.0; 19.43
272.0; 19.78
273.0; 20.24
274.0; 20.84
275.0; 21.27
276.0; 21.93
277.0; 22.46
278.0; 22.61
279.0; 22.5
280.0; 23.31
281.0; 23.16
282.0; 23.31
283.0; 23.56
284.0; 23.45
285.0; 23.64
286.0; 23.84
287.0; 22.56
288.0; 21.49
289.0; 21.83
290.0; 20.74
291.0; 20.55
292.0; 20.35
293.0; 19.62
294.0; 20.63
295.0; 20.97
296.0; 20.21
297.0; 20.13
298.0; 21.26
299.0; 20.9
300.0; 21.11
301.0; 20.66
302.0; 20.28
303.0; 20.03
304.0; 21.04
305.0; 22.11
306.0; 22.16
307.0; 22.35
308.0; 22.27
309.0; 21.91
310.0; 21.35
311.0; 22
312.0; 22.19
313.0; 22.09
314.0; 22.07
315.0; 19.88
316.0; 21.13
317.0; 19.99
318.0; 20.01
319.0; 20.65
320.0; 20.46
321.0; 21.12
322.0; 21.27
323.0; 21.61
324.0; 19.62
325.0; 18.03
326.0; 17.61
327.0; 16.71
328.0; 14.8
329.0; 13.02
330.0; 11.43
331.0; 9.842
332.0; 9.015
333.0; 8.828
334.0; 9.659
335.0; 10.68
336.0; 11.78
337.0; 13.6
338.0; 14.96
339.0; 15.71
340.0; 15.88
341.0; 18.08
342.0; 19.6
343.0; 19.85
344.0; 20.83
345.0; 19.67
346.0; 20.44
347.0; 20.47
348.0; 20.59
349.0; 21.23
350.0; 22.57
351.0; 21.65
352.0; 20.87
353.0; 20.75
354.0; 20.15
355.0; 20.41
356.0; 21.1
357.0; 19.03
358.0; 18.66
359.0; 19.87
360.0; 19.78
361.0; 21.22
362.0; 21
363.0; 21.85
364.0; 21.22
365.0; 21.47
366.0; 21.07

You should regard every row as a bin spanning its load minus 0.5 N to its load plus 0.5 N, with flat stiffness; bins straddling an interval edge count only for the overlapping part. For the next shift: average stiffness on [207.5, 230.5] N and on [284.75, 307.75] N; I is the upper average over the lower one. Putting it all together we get 1.40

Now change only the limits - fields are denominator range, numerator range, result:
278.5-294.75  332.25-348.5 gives 0.73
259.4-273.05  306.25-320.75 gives 1.35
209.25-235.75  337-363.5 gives 1.28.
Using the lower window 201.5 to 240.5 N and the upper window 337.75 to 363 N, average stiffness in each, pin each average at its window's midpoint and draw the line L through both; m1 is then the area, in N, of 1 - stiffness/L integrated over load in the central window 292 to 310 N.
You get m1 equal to -2.9 N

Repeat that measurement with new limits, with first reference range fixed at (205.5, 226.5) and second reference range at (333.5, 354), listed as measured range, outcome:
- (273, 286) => -4.85 N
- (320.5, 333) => 1.20 N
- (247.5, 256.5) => 3.52 N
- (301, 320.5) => -4.57 N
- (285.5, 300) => -3.71 N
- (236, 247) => 0.84 N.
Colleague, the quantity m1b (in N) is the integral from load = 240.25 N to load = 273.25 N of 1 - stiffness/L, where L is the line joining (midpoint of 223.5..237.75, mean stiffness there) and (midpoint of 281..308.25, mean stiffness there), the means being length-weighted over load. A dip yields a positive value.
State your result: 9.2 N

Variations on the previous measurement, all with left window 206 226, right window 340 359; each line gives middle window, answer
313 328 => -0.7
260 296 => -4.9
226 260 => 6.1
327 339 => 4.6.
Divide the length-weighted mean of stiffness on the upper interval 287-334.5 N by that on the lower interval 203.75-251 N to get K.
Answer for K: 1.3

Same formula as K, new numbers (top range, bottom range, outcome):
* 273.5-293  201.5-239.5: 1.46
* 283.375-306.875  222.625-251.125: 1.48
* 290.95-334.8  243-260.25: 1.81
